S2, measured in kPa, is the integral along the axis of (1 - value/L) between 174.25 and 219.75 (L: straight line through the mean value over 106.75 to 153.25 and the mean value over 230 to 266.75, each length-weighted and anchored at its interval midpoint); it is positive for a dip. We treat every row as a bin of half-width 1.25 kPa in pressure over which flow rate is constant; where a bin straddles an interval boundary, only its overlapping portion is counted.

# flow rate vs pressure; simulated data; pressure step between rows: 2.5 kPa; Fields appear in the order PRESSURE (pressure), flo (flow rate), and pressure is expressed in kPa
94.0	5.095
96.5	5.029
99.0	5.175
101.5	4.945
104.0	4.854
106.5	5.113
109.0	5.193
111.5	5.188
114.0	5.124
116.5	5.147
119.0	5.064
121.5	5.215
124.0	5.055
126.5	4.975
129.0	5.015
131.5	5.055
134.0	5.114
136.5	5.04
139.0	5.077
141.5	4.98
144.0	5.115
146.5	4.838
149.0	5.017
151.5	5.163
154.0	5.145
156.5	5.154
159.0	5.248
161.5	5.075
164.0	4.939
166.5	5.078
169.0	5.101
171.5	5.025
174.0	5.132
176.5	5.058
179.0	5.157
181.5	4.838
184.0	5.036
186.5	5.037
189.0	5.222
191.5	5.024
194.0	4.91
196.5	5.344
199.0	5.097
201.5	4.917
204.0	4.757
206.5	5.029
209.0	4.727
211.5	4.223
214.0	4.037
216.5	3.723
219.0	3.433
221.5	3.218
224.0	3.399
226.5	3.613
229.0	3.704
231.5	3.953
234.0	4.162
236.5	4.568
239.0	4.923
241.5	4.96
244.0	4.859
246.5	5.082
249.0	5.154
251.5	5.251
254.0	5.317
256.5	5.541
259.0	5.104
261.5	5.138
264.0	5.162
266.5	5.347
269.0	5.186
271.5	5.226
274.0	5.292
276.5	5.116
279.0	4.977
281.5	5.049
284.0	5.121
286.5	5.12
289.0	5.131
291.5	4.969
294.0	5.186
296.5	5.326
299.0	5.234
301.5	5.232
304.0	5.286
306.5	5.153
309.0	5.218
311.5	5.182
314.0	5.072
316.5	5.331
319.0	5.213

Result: 2.1 kPa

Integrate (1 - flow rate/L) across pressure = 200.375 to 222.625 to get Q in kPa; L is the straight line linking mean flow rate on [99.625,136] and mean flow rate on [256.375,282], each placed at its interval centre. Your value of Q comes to 3.9 kPa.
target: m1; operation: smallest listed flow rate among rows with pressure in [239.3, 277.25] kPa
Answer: 4.859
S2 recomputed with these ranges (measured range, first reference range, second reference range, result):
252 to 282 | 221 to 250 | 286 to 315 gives -3.03 kPa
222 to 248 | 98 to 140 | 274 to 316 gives 4.21 kPa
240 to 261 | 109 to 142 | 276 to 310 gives -0.08 kPa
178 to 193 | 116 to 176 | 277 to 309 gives 0.13 kPa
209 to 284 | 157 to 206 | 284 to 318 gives 6.92 kPa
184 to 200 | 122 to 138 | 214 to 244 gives -2.56 kPa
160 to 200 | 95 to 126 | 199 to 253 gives -3.45 kPa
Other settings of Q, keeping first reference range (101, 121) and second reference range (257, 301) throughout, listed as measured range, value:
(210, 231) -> 5.9 kPa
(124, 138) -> 0.2 kPa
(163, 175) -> 0.1 kPa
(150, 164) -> -0.1 kPa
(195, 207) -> 0.2 kPa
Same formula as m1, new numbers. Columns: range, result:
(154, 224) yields 3.218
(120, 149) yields 4.838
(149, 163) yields 5.017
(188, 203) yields 4.91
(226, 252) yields 3.613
